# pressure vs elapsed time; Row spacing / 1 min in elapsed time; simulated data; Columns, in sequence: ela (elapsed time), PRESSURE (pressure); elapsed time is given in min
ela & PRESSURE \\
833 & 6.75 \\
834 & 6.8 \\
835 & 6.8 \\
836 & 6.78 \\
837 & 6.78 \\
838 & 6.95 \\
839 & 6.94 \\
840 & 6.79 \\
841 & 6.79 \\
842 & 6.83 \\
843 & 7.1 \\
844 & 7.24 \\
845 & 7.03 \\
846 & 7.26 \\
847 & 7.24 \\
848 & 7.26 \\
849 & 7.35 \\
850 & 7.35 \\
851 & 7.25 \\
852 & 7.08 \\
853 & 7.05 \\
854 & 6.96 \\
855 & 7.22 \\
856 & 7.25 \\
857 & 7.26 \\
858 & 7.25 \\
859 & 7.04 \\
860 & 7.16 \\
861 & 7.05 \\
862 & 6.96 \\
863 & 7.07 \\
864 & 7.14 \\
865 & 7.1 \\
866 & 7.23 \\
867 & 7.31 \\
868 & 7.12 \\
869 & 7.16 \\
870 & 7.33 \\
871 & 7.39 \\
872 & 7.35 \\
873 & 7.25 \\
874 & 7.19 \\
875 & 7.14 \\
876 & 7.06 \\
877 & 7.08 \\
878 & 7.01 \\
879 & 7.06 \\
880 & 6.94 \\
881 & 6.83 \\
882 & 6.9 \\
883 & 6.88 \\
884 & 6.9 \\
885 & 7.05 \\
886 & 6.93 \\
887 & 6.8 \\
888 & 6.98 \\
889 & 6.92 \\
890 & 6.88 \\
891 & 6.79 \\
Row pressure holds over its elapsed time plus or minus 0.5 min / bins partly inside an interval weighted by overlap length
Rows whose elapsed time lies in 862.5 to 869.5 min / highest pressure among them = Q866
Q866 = 7.31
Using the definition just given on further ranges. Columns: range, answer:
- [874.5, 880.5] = 7.14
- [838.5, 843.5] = 7.1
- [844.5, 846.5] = 7.26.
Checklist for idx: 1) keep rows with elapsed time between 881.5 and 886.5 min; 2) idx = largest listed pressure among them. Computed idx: 7.05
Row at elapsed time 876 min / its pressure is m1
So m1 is 7.06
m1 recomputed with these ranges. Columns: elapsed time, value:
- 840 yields 6.79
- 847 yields 7.24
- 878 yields 7.01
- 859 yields 7.04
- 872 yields 7.35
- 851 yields 7.25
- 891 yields 6.79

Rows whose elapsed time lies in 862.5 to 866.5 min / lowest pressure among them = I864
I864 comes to 7.07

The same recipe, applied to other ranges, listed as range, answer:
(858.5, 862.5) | 6.96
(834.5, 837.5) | 6.78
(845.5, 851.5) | 7.24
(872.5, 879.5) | 7.01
